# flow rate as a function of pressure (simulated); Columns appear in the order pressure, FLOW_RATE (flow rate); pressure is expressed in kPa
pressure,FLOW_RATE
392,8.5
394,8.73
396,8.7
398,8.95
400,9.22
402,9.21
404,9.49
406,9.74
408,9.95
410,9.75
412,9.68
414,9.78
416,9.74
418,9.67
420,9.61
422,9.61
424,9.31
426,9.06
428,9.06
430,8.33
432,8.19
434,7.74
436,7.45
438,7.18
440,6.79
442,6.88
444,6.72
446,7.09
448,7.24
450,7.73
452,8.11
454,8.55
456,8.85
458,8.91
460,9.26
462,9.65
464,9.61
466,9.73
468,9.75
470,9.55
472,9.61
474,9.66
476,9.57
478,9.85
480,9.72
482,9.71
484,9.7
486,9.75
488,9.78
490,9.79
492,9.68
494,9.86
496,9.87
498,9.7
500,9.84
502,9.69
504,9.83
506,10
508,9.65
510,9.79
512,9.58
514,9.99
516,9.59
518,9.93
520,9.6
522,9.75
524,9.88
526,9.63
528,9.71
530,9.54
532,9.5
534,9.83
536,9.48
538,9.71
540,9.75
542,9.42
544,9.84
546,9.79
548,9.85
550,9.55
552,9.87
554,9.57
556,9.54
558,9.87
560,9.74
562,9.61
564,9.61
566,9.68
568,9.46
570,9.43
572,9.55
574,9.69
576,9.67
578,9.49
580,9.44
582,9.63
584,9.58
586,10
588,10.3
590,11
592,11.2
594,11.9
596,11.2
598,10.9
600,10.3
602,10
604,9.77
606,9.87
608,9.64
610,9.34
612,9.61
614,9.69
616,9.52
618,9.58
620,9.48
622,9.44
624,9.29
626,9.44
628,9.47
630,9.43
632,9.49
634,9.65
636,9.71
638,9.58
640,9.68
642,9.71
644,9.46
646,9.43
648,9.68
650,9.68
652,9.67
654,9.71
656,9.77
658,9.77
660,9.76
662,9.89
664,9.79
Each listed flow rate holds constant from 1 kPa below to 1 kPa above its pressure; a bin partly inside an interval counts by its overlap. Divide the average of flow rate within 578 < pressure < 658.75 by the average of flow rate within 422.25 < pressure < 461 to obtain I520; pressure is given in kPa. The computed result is 1.2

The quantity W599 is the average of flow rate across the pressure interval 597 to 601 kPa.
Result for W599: 10.6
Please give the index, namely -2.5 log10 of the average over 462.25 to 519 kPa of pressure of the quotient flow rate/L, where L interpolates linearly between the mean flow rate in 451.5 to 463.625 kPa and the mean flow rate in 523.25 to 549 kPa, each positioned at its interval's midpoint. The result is -0.05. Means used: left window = 8.96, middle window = 9.74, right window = 9.69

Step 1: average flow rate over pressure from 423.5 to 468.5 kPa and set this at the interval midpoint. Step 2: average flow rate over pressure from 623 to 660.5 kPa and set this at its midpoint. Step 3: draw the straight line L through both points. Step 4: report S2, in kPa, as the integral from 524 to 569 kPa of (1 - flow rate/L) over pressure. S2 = -3.6 kPa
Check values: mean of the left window 8.29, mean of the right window 9.6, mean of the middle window 9.67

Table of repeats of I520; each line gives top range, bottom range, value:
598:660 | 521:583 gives 1.00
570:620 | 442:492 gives 1.11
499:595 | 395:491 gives 1.09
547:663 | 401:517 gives 1.07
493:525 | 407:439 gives 1.09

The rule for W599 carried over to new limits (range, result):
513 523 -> 9.77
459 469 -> 9.6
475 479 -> 9.71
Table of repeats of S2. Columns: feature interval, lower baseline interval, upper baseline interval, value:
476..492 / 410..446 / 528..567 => -1.21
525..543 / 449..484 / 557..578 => -0.20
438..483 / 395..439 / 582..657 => 2.56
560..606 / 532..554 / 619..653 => -2.02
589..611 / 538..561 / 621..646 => -1.99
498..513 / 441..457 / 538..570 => -1.77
